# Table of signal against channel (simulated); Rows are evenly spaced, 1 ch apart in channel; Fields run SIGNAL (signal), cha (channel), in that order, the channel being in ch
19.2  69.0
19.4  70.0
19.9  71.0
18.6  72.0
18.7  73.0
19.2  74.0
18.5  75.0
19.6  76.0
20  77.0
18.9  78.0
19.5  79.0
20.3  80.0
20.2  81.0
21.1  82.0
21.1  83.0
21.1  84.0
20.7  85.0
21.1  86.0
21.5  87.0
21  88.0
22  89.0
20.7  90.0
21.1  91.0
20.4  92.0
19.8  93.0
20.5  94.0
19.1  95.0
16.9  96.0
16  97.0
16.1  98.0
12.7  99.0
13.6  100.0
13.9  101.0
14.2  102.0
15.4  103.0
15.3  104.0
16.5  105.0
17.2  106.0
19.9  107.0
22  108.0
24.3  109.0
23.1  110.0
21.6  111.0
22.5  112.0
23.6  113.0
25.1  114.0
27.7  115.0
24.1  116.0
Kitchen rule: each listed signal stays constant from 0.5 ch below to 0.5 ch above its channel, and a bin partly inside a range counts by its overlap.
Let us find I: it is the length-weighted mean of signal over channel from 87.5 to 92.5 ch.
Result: 21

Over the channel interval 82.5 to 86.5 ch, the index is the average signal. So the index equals 21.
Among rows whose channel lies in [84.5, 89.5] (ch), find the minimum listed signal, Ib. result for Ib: 20.7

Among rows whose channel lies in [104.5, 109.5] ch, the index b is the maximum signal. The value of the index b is 24.3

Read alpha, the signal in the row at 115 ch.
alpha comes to 27.7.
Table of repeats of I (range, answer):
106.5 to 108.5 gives 20.9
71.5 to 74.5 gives 18.8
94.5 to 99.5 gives 16.2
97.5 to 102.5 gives 14.1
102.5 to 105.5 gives 15.7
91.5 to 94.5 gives 20.2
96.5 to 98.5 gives 16.1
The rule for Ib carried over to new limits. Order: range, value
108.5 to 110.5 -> 23.1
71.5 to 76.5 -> 18.5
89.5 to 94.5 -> 19.8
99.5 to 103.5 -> 13.6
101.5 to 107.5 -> 14.2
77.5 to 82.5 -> 18.9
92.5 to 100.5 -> 12.7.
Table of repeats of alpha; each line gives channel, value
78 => 18.9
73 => 18.7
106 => 17.2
